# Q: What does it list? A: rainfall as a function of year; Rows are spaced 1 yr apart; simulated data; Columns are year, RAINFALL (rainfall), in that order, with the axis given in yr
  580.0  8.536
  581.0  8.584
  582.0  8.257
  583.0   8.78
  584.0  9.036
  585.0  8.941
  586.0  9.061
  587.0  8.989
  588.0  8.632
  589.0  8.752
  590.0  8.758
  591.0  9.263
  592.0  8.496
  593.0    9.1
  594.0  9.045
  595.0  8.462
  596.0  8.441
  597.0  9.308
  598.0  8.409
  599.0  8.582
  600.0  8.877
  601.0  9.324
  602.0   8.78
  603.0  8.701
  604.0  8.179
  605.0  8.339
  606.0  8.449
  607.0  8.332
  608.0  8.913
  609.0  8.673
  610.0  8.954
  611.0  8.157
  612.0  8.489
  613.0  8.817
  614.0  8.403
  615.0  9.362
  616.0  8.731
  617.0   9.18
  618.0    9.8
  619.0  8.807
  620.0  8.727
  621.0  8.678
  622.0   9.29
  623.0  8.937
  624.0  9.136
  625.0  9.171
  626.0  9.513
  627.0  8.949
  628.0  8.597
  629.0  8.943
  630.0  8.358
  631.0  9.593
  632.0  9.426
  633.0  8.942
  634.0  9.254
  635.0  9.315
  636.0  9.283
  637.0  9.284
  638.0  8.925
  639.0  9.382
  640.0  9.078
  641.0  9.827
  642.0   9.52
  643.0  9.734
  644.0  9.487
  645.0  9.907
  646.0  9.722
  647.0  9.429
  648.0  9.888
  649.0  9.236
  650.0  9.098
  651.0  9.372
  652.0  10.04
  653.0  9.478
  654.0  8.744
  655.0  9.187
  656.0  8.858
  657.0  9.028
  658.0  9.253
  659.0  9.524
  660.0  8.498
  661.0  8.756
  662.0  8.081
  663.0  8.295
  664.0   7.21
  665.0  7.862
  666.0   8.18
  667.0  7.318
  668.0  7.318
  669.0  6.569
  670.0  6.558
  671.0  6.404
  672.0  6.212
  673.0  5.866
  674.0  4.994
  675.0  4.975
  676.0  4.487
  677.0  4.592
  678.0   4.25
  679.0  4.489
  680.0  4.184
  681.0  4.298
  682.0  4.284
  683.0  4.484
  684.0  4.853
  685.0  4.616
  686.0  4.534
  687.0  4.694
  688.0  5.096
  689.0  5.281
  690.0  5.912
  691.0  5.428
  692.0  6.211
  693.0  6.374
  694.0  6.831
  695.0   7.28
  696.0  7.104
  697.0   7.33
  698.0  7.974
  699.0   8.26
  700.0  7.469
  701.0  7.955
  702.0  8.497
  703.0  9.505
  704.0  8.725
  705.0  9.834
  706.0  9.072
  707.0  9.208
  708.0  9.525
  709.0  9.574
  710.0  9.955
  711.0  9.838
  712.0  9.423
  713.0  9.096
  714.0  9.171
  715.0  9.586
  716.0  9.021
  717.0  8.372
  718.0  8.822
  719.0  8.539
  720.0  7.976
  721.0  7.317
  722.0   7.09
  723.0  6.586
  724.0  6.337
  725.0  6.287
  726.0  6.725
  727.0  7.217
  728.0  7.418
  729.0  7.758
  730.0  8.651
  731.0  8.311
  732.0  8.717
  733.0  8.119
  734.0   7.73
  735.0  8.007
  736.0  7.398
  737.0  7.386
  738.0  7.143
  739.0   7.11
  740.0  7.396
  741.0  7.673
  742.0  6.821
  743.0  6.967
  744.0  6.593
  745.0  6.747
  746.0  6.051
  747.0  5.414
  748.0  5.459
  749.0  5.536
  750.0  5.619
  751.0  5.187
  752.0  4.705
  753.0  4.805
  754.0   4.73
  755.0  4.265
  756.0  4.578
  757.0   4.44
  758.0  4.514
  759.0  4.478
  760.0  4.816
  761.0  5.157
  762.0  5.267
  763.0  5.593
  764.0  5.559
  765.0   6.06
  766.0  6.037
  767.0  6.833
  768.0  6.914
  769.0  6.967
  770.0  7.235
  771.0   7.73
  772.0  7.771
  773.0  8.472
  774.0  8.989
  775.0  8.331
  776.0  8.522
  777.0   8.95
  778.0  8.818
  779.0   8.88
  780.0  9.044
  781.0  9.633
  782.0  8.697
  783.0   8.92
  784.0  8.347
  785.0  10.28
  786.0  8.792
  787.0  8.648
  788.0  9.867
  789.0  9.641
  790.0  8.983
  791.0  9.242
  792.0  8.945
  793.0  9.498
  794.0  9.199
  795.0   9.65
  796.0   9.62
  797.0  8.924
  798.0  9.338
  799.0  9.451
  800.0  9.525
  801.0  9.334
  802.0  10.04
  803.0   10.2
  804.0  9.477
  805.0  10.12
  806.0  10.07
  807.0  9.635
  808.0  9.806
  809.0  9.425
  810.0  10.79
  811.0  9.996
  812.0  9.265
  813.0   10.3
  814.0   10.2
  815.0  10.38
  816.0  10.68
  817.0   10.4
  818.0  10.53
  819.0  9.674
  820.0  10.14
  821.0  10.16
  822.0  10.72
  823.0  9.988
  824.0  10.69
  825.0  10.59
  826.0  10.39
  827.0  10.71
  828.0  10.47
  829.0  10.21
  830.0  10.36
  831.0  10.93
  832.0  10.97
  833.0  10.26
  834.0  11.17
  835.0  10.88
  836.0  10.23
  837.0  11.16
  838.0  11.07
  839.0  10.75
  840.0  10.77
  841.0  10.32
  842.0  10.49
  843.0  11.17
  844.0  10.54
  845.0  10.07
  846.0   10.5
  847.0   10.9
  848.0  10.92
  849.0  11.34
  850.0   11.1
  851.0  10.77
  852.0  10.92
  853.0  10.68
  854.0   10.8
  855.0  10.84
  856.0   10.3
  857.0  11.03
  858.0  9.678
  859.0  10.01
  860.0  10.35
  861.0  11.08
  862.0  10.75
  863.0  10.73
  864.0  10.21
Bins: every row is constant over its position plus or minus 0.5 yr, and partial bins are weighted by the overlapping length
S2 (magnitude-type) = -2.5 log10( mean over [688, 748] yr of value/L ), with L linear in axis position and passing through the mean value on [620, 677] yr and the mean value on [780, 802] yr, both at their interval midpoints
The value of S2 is 0.15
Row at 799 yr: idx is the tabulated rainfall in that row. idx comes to 9.451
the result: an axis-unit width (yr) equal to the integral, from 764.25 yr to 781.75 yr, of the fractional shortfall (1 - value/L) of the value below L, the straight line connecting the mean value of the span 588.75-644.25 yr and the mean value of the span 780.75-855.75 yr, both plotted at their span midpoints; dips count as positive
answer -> 3.44 yr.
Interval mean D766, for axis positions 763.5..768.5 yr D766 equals 6.28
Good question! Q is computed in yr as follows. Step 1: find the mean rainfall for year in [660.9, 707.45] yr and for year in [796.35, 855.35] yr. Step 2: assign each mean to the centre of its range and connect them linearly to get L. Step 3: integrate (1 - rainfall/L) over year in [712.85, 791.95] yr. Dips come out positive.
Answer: 9.8 yr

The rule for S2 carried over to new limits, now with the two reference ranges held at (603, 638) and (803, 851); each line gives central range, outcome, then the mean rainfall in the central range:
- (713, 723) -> 0.152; 8.37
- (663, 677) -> 0.393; 6.46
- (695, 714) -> 0.091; 8.77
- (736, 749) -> 0.413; 6.71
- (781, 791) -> 0.110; 9.16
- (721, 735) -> 0.284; 7.47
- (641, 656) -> -0.042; 9.48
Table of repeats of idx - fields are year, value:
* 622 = 9.29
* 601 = 9.324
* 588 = 8.632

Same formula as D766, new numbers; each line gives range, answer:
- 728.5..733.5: 8.31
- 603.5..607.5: 8.32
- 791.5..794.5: 9.21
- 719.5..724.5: 7.06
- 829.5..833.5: 10.6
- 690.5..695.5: 6.42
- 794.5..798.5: 9.38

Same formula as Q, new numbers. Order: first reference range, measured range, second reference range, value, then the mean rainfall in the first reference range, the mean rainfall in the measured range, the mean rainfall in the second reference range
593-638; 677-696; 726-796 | 6.8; 8.89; 5.21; 7.31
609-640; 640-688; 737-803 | 7.0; 9.01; 7.36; 7.45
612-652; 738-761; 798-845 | 9.8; 9.21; 5.65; 10.3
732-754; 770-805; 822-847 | -2.3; 6.57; 9.1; 10.6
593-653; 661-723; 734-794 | 7.5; 9.05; 7.1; 7.15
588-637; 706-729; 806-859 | 3.1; 8.88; 8.33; 10.5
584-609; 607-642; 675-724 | -3.0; 8.76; 9.02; 7.12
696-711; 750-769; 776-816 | 8.1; 8.76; 5.28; 9.49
